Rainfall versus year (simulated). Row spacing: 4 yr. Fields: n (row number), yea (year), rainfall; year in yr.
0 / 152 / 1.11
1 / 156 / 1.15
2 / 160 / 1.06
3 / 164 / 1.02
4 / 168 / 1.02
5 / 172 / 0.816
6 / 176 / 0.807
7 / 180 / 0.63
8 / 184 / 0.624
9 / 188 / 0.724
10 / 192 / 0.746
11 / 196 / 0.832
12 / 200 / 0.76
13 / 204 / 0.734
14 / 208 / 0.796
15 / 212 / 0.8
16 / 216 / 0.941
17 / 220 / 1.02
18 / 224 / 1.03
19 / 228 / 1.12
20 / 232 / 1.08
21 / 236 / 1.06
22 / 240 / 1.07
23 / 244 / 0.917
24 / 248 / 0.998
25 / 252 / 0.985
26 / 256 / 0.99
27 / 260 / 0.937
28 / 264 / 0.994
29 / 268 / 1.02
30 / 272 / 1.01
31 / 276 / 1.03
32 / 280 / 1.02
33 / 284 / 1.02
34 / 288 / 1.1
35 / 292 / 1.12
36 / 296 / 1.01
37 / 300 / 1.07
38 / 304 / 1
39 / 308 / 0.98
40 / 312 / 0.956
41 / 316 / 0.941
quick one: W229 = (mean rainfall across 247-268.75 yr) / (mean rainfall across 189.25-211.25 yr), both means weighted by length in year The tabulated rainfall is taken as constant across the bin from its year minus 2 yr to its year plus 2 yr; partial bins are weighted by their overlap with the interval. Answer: 1.27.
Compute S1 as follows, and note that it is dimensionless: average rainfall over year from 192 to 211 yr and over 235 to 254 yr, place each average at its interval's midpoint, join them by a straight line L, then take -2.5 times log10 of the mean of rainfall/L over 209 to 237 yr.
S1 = -0.121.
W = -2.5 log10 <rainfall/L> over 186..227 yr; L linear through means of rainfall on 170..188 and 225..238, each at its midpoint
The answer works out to 0.08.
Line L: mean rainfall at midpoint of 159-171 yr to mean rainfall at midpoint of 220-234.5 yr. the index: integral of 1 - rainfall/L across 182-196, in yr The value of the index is 4.30 yr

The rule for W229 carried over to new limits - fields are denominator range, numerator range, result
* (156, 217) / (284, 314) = 1.25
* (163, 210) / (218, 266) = 1.29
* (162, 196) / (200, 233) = 1.16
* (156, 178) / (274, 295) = 1.10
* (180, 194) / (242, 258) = 1.41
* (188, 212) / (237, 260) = 1.28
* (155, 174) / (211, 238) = 1.01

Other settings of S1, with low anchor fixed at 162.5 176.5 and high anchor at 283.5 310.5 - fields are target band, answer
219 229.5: -0.09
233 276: 0.00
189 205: 0.23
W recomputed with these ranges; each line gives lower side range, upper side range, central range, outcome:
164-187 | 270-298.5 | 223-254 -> -0.10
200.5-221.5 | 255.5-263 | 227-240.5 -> -0.20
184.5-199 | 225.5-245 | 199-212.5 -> 0.11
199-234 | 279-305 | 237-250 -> -0.03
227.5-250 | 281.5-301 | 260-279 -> 0.05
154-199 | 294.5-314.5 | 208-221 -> 0.01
